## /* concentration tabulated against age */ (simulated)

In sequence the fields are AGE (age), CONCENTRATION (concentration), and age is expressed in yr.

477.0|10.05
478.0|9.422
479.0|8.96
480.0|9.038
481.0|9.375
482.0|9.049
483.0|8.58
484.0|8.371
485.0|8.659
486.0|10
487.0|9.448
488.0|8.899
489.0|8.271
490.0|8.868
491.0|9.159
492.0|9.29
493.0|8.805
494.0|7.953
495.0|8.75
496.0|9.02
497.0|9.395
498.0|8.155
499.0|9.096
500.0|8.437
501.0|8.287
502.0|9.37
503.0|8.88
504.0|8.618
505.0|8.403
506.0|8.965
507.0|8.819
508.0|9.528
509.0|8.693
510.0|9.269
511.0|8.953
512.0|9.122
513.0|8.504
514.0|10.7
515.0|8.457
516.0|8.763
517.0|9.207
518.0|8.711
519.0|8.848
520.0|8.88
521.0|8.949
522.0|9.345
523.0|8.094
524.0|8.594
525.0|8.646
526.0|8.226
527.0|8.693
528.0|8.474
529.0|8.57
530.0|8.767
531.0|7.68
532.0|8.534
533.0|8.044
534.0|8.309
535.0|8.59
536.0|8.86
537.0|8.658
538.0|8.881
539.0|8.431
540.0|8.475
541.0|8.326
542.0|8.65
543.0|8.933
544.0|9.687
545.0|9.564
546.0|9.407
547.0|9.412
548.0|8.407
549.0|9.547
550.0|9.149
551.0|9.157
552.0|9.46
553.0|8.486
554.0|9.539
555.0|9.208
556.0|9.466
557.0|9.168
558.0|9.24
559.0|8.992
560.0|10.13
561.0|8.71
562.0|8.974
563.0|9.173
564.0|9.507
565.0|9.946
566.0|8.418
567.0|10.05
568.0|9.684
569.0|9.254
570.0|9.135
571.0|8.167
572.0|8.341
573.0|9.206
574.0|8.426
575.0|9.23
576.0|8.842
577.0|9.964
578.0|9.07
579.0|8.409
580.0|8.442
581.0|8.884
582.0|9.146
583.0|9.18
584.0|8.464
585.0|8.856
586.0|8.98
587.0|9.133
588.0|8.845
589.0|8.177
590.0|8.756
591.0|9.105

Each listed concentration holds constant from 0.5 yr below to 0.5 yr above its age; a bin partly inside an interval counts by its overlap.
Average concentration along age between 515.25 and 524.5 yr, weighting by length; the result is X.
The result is 8.81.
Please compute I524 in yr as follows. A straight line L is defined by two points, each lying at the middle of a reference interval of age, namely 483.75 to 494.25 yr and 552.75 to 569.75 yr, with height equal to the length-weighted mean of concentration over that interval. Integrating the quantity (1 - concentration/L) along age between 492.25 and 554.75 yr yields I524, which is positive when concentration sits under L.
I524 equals 1.9 yr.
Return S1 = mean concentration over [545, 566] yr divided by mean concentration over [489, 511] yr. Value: 1.0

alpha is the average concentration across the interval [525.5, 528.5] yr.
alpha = 8.46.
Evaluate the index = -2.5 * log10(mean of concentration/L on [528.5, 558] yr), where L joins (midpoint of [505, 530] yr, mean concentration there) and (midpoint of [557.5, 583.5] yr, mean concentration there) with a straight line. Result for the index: 0.012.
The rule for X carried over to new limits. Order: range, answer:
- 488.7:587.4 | 8.92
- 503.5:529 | 8.85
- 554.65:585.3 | 9.09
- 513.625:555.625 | 8.84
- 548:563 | 9.2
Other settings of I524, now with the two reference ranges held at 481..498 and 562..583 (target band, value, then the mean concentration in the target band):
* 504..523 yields -0.1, 8.97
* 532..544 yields 0.5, 8.61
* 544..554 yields -0.2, 9.22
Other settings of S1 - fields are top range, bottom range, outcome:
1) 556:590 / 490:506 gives 1.03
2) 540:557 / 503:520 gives 1.02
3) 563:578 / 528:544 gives 1.07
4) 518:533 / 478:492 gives 0.95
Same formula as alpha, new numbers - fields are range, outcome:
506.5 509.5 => 9.01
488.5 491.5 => 8.77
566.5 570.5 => 9.53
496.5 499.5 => 8.88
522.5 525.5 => 8.44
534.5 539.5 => 8.68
